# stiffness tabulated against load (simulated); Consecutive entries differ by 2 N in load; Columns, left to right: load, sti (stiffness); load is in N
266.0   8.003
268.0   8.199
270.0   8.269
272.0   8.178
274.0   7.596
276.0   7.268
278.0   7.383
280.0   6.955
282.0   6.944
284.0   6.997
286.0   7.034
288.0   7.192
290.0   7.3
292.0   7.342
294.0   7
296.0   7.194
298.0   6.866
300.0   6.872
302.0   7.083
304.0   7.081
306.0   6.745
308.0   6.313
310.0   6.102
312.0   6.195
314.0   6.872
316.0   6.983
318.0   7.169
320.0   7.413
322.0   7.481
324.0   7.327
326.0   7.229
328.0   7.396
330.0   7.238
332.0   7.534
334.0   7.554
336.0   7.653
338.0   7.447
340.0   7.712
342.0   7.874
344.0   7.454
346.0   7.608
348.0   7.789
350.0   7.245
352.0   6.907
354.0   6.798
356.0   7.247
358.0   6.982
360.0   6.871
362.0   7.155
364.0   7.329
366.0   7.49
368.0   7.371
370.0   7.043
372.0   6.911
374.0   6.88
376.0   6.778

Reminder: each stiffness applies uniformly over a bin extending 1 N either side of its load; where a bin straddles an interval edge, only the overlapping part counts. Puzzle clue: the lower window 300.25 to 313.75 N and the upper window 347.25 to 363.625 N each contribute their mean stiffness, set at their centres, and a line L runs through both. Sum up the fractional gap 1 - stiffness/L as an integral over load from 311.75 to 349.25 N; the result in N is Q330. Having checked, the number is -2.85 N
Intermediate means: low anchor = 6.62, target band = 7.39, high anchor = 7.12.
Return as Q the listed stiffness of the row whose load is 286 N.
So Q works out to 7.034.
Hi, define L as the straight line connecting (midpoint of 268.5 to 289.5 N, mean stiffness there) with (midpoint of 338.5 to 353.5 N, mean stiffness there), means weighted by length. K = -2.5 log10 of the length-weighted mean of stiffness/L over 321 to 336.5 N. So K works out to 0.01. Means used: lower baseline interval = 7.4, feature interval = 7.42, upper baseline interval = 7.49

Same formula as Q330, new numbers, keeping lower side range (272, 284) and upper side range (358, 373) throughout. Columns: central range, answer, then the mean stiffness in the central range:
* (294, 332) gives 1.3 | 6.99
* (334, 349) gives -0.9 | 7.64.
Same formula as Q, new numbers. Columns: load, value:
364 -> 7.329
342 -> 7.874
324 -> 7.327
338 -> 7.447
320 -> 7.413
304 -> 7.081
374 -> 6.88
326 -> 7.229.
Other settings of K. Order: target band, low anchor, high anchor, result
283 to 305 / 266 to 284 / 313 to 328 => 0.05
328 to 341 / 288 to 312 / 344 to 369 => -0.06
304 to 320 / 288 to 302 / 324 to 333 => 0.08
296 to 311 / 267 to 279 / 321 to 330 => 0.12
